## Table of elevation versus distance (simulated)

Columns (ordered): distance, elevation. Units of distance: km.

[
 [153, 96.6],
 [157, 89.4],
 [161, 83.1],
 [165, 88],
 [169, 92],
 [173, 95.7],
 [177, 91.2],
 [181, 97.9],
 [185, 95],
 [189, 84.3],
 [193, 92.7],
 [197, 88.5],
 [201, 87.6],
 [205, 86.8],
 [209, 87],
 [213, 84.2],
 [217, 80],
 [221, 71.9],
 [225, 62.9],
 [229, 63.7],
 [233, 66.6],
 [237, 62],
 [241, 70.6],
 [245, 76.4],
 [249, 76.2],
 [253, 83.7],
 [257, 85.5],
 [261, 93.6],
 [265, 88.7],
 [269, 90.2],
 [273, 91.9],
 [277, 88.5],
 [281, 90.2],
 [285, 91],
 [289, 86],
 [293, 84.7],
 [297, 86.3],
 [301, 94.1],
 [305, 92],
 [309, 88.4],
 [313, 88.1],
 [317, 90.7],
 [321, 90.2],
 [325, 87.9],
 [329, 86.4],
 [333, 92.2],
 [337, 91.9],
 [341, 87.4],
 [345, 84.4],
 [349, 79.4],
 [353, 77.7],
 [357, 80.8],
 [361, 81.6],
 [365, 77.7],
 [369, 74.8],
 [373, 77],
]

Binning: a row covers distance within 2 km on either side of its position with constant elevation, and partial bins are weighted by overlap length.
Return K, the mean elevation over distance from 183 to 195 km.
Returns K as 90.7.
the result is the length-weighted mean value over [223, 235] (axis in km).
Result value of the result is 64.4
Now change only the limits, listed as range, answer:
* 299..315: 90.7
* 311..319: 89.4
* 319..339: 89.7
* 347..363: 79.9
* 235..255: 73.8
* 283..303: 88.4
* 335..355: 84.2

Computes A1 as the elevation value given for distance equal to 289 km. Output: 86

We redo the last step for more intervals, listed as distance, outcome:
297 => 86.3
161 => 83.1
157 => 89.4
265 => 88.7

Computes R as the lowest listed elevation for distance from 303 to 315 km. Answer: 88.1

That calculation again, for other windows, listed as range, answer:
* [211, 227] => 62.9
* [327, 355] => 77.7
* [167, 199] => 84.3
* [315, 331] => 86.4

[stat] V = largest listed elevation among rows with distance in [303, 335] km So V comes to 92.2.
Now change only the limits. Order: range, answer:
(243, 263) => 93.6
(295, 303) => 94.1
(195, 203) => 88.5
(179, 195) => 97.9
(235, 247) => 76.4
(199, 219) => 87.6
